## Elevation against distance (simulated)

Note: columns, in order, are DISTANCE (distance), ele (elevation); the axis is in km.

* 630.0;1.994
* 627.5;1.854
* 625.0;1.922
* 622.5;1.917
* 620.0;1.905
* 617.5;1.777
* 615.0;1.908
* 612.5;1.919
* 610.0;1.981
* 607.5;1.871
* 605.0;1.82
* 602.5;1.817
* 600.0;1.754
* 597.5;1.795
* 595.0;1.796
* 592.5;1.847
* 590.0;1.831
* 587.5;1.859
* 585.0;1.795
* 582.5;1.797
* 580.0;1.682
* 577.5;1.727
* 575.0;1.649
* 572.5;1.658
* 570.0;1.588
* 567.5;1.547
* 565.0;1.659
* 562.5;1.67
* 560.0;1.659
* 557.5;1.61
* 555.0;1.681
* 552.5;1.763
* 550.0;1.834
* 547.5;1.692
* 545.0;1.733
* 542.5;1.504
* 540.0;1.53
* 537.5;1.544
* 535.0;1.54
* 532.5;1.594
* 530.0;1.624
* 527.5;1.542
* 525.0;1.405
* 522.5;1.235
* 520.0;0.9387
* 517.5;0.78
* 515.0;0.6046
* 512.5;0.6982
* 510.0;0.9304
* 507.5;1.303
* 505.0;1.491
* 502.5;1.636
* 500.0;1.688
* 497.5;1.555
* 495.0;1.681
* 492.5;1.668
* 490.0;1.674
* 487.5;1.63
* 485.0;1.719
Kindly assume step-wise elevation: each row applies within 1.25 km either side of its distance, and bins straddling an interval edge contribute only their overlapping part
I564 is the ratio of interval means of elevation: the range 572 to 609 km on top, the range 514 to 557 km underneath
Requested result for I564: 1.23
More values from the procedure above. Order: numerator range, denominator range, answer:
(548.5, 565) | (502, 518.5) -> 1.63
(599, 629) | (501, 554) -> 1.36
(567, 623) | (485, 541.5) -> 1.30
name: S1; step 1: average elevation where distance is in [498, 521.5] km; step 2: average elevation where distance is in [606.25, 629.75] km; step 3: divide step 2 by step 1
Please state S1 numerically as 1.7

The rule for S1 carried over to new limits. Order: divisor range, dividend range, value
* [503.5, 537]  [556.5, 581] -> 1.35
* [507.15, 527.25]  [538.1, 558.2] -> 1.67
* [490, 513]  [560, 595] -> 1.19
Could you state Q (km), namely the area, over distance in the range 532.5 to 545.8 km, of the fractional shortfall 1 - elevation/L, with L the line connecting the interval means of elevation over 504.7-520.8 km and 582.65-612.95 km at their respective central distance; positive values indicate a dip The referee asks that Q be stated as -3.9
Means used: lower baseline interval 0.933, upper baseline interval 1.84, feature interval 1.57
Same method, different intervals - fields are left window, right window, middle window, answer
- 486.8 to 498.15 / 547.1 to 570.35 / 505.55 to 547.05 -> 9.2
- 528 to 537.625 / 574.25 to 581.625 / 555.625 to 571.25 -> 0.3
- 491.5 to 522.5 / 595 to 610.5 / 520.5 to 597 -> -4.4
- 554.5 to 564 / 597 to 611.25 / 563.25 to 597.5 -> 0.3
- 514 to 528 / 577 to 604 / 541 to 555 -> -3.6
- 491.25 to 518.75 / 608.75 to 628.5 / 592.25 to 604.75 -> -0.1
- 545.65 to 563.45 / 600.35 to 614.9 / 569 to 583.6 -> 0.7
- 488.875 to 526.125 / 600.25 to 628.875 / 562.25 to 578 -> -0.1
